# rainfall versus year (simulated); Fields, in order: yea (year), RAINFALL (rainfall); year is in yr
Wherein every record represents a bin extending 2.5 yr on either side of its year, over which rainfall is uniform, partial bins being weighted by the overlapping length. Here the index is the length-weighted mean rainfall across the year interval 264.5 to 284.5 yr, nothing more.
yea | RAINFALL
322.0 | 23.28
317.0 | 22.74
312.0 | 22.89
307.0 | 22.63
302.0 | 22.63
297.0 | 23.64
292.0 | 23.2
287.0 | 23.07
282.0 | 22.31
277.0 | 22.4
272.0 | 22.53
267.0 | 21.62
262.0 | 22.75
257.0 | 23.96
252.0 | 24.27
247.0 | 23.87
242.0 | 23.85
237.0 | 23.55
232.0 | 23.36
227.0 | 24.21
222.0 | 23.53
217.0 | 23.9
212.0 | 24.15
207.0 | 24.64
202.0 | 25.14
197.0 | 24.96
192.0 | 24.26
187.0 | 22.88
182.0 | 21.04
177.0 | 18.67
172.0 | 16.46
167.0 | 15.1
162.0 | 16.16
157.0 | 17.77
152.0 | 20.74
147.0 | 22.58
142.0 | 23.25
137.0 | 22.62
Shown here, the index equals 22.2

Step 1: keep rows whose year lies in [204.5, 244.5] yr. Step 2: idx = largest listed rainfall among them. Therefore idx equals 24.64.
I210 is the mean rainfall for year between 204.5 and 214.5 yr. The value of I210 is 24.4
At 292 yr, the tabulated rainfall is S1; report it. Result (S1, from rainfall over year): 23.2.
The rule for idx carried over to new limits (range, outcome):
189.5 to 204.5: 25.14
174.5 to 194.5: 24.26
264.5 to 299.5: 23.64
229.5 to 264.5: 24.27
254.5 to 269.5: 23.96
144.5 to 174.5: 22.58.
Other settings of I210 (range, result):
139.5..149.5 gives 22.9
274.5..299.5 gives 22.9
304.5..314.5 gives 22.8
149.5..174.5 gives 17.2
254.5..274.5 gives 22.7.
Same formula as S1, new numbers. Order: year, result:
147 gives 22.58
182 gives 21.04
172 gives 16.46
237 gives 23.55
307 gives 22.63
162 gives 16.16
